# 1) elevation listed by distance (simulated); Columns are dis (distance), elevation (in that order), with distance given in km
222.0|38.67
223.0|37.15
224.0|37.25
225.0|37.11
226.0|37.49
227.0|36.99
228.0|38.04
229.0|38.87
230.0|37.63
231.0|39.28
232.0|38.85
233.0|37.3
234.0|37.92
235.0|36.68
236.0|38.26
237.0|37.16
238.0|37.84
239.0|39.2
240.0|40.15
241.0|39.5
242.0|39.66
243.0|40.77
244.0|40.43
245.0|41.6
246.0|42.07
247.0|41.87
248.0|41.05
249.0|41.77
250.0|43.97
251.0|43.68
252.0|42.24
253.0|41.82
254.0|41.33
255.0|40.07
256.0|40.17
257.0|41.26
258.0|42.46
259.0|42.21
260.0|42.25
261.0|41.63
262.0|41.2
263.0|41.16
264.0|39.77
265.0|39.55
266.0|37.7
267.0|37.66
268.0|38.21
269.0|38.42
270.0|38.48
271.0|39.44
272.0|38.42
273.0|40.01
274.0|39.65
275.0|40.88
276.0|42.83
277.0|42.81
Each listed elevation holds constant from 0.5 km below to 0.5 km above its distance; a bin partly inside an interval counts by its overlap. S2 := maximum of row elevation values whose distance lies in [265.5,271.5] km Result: 39.44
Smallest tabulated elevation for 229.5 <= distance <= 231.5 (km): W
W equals 37.63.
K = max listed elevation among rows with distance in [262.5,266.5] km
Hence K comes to 41.16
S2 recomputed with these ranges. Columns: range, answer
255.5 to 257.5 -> 41.26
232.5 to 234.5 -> 37.92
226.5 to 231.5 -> 39.28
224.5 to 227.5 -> 37.49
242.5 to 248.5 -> 42.07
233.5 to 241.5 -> 40.15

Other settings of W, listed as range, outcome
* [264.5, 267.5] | 37.66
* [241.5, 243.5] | 39.66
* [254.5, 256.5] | 40.07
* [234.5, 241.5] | 36.68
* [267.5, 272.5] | 38.21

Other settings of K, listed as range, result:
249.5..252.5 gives 43.97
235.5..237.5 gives 38.26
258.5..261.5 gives 42.25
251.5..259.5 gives 42.46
